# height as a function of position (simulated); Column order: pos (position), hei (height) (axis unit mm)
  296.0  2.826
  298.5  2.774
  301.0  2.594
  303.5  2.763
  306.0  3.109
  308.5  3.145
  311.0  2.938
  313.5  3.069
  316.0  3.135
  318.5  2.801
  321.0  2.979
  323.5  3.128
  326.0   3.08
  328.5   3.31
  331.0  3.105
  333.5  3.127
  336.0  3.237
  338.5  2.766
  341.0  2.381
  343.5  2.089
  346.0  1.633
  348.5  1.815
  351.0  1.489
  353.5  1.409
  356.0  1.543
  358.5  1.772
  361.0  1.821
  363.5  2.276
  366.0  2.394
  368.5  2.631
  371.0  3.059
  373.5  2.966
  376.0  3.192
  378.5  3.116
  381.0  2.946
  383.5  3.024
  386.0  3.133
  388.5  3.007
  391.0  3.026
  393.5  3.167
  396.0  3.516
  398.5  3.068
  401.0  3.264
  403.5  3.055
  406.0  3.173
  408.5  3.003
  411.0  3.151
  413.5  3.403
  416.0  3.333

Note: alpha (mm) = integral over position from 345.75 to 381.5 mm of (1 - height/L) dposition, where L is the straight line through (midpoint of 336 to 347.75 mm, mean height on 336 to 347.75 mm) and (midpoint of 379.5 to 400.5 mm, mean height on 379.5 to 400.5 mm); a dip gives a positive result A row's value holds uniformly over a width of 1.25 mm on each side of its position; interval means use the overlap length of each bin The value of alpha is 5.73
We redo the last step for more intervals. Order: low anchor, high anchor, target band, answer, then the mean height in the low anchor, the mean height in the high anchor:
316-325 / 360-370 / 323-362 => 5.0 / 3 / 2.31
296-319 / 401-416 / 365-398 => 1.0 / 2.92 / 3.18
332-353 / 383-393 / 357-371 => 2.2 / 2.29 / 3.06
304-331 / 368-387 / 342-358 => 7.2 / 3.06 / 3.02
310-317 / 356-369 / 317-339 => -2.5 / 3.05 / 2.09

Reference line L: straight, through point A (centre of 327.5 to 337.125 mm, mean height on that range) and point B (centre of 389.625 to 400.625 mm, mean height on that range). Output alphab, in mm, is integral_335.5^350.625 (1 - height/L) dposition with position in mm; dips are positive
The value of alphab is 4.6 mm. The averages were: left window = 3.19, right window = 3.2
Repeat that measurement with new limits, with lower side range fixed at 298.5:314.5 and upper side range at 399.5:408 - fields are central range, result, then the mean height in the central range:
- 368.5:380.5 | 0.2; 3.03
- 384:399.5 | -0.1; 3.15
